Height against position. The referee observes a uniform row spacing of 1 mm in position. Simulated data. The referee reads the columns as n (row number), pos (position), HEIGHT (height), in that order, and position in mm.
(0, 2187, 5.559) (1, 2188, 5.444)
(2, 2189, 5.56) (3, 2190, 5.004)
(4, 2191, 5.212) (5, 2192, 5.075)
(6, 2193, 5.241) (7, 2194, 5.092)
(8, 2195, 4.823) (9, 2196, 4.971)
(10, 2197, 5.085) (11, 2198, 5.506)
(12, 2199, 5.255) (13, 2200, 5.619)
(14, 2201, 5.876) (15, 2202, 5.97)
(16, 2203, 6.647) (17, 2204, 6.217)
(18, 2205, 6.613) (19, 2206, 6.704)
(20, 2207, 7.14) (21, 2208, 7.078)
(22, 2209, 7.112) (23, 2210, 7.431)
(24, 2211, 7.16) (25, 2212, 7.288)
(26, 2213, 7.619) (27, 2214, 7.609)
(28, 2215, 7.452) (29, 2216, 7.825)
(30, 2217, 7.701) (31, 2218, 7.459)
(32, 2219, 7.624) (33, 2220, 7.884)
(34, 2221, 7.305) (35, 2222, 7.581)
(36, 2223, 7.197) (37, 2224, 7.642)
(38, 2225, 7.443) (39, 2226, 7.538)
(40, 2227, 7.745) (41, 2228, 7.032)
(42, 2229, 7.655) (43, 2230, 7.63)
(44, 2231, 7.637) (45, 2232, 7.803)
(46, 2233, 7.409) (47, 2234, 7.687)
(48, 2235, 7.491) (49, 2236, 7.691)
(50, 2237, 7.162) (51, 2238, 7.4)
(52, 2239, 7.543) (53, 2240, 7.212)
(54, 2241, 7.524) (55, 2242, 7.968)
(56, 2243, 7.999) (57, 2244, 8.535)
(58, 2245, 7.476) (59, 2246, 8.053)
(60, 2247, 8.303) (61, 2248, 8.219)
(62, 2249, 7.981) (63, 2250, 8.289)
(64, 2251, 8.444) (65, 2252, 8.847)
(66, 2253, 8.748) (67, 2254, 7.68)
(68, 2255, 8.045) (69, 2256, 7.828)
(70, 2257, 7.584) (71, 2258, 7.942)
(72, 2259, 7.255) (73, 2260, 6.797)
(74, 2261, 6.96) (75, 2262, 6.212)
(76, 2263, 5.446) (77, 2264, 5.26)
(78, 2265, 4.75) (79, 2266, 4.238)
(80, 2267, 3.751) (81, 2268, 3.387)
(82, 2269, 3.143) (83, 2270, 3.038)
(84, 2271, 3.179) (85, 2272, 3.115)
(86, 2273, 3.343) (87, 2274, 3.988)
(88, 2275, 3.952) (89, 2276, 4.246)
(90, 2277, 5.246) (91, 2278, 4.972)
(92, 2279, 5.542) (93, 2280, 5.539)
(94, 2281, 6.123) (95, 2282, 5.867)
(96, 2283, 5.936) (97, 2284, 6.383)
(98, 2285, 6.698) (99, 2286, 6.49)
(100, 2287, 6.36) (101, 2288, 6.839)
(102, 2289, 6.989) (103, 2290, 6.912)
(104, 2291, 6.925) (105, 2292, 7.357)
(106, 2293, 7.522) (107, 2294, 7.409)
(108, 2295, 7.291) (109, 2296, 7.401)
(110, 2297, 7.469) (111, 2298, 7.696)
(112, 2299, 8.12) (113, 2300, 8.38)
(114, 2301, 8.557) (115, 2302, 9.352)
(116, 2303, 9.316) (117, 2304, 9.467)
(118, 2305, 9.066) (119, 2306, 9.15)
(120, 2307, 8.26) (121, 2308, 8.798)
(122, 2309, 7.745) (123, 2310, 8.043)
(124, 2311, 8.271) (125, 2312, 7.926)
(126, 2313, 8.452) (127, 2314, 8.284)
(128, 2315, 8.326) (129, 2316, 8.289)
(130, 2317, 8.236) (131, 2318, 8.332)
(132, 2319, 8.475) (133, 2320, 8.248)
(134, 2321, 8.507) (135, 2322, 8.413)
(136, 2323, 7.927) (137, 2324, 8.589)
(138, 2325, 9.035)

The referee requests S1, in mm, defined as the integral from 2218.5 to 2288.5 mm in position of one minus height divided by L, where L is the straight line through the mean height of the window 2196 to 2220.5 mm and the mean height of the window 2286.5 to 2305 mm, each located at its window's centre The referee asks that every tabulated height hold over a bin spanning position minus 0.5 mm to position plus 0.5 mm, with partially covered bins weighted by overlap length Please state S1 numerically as 6.0 mm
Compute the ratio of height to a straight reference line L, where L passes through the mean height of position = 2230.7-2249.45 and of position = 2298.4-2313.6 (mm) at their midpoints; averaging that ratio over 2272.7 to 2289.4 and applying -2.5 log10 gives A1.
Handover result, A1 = 0.43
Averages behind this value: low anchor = 7.74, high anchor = 8.59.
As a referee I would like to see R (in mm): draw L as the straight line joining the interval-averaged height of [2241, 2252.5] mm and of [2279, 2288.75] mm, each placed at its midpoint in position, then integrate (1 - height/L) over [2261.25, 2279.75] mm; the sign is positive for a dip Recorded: 7.0 mm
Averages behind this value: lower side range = 8.16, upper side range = 6.23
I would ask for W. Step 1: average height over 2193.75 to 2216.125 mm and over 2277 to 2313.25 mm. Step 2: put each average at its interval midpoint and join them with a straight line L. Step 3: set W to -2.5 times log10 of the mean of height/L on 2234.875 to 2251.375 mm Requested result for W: -0.15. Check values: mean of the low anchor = 6.43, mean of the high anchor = 7.42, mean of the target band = 7.84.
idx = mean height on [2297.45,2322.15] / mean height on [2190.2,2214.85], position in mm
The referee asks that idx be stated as 1.4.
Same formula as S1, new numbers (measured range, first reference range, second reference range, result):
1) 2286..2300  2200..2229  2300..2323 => 1.7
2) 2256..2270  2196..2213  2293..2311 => 3.6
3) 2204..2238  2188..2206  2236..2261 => -4.2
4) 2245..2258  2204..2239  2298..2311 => -0.5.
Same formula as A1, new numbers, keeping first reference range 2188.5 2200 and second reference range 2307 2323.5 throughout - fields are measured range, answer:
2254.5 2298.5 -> 0.23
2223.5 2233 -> -0.24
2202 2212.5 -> -0.24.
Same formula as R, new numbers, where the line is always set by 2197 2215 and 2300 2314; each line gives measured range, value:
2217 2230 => -1.04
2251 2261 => -0.31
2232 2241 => -0.31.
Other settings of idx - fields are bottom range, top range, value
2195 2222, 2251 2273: 0.87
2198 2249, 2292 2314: 1.13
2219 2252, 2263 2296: 0.70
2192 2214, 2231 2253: 1.27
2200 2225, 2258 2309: 0.89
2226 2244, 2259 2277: 0.59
